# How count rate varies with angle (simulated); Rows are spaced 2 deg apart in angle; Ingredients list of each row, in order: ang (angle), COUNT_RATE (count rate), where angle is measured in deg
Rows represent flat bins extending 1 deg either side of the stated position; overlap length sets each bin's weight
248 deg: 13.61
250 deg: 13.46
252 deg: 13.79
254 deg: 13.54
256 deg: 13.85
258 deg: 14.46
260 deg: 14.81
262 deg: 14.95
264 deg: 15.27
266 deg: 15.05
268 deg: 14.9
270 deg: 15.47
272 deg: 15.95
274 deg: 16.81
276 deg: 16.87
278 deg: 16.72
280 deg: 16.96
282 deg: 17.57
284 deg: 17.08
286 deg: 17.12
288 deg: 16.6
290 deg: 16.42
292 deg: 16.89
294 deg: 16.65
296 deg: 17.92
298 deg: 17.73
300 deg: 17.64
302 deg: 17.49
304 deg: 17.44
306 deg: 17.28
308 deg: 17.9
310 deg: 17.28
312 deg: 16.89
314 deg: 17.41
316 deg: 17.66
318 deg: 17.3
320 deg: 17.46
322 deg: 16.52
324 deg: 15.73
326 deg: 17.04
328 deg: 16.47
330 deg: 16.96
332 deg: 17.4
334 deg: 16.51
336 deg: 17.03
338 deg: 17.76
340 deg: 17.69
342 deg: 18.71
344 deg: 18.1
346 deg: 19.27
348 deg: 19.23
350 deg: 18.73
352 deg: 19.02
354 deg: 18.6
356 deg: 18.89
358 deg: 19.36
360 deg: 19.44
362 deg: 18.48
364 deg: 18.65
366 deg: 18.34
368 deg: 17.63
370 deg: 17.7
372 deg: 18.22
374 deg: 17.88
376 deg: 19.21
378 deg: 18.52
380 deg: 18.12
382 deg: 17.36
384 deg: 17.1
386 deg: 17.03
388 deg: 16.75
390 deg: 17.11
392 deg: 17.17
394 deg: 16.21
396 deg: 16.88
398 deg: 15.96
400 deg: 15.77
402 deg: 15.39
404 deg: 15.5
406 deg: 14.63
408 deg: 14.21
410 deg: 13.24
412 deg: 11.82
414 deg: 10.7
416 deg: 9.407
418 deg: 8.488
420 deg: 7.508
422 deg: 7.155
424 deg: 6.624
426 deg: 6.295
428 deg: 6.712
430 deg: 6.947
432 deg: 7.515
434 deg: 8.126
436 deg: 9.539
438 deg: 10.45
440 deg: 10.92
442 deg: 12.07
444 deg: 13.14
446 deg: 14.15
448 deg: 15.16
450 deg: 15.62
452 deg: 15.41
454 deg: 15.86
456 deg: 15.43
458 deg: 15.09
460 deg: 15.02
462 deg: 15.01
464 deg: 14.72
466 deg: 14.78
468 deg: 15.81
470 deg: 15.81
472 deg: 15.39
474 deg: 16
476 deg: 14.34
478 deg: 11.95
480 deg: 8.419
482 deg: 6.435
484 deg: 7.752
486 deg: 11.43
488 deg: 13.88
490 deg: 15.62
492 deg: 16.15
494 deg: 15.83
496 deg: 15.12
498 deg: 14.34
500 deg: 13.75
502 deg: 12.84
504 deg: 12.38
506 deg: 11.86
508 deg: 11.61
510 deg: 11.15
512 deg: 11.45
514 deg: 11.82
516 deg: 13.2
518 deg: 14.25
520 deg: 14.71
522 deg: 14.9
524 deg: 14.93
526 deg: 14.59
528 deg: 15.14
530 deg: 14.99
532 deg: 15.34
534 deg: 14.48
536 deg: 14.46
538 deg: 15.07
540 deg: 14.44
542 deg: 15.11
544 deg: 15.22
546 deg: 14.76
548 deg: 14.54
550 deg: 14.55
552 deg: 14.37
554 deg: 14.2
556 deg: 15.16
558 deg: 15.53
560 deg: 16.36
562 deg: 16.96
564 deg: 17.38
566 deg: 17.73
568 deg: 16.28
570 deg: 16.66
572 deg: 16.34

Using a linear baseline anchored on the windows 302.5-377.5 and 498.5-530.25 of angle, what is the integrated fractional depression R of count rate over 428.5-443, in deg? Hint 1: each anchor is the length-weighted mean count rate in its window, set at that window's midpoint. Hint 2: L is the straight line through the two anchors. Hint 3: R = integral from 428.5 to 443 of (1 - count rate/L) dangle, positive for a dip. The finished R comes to 5.7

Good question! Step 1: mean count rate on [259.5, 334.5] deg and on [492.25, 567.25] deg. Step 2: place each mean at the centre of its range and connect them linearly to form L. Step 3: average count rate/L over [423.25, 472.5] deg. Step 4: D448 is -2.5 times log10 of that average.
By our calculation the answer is 0.218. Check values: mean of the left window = 16.8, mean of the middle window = 12.5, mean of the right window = 14.5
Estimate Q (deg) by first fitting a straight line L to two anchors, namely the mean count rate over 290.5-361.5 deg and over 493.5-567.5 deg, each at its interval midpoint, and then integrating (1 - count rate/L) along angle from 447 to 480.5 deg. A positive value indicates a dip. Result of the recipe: 1.6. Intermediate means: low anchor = 17.7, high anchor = 14.4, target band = 14.8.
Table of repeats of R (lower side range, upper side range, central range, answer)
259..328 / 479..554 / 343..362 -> -3.7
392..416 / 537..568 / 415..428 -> 6.3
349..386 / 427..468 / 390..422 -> 4.7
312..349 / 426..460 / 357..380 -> -4.3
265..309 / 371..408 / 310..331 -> -0.1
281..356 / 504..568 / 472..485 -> 3.5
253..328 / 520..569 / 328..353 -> -2.6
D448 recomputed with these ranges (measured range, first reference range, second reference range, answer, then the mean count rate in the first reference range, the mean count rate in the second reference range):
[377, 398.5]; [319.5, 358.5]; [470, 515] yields -0.06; 17.8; 12.8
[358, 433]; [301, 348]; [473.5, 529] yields 0.10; 17.4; 13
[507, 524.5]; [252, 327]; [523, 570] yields 0.18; 16.5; 15.3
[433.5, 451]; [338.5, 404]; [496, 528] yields 0.26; 17.9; 13.3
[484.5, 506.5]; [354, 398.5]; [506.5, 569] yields 0.12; 17.9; 14.6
